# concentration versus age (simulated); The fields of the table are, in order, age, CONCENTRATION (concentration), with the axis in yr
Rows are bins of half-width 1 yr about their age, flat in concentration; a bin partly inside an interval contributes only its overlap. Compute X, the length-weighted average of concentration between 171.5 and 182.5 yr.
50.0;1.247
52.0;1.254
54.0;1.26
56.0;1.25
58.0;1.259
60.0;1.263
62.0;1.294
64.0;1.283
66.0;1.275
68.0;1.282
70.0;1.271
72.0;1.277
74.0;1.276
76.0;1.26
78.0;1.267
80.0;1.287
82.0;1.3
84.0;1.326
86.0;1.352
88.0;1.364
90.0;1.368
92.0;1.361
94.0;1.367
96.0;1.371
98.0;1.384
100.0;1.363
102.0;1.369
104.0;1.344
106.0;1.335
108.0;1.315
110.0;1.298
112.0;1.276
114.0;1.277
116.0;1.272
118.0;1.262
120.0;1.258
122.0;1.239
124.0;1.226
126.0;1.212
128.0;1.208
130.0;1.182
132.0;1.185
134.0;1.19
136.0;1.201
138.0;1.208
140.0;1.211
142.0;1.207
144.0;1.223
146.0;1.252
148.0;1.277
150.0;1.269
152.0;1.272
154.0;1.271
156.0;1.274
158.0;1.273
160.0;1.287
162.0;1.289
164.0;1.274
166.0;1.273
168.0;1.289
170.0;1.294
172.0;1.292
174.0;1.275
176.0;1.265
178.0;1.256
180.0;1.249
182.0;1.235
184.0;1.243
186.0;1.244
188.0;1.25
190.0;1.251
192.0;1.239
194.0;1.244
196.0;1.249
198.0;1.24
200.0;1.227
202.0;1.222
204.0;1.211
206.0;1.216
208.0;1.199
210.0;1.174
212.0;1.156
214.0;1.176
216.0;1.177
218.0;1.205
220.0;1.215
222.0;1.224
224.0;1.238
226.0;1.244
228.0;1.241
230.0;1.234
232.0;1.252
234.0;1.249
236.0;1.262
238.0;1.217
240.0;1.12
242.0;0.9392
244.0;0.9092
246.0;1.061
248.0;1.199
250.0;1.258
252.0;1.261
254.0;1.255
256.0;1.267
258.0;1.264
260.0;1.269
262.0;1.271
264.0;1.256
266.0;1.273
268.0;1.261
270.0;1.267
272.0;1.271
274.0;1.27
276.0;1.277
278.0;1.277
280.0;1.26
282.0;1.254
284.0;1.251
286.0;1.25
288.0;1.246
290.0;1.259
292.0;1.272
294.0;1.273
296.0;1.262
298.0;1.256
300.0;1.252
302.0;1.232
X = 1.26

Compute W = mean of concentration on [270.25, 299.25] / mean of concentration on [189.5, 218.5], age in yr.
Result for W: 1.04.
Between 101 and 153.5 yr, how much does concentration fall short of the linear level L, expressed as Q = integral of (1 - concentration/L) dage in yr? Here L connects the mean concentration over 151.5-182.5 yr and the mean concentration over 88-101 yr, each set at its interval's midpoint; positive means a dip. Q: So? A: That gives 2.9 yr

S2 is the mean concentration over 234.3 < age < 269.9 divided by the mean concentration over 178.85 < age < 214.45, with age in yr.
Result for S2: 1.0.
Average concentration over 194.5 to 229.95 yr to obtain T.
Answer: 1.21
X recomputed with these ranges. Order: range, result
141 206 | 1.26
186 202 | 1.24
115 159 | 1.24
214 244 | 1.19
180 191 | 1.25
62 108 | 1.32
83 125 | 1.32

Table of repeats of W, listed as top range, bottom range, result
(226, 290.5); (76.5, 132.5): 0.94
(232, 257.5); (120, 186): 0.94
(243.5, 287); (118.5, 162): 1.00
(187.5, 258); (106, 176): 0.96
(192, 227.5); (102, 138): 0.97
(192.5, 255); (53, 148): 0.94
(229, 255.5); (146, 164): 0.92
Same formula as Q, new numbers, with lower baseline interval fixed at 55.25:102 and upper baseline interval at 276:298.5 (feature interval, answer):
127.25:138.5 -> 0.9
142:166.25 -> 0.5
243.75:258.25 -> 0.9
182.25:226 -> 2.1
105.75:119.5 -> 0.2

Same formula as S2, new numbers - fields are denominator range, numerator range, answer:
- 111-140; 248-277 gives 1.03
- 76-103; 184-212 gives 0.91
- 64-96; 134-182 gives 0.96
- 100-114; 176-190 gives 0.94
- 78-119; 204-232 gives 0.91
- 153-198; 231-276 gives 0.96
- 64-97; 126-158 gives 0.94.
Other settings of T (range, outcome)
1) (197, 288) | 1.22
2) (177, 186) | 1.25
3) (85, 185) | 1.28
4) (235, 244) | 1.11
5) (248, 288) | 1.26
